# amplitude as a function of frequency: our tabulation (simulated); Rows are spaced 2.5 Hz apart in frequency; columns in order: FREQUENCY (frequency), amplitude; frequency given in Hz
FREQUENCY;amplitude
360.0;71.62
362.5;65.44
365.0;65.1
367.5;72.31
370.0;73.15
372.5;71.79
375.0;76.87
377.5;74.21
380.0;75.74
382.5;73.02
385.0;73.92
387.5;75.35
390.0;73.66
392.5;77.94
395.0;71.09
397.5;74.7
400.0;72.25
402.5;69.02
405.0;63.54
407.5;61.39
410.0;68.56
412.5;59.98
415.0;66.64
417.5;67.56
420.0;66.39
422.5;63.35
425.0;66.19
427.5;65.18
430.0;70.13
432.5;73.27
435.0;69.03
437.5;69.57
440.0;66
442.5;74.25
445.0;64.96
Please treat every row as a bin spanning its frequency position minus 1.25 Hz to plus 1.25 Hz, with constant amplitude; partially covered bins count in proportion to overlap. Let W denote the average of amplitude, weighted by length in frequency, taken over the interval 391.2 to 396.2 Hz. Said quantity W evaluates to 74.5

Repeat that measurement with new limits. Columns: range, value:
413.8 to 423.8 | 66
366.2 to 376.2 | 73.5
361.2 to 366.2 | 65.3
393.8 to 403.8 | 71.7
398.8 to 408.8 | 66.5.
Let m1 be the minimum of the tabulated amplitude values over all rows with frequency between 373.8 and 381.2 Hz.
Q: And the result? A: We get 74.21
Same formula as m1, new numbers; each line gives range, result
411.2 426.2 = 59.98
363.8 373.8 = 65.1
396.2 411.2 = 61.39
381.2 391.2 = 73.02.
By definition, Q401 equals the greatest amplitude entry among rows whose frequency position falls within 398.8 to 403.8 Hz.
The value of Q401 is 72.25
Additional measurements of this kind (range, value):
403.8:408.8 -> 63.54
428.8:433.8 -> 73.27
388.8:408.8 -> 77.94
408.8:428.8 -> 68.56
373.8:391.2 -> 76.87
